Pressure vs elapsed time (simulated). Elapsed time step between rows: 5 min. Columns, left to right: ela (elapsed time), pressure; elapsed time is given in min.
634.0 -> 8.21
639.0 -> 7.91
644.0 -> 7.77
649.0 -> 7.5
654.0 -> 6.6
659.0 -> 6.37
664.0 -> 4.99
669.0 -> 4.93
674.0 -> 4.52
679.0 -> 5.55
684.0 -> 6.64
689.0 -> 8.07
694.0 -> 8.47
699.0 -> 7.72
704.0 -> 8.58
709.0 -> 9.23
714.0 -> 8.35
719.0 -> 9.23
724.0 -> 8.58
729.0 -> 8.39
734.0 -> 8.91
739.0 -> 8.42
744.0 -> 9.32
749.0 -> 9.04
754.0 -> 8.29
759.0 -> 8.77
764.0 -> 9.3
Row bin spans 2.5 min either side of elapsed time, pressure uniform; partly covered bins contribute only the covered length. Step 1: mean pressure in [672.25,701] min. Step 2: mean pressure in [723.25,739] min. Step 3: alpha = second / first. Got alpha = 1.25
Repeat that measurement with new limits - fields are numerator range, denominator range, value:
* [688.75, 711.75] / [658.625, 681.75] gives 1.63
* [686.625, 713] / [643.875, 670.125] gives 1.33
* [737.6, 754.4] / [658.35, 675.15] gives 1.73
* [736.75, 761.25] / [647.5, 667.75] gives 1.41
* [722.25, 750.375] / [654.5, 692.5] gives 1.47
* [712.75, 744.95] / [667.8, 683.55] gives 1.67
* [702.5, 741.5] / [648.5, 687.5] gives 1.49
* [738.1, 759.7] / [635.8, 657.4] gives 1.18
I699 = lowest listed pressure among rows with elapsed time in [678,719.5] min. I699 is 5.55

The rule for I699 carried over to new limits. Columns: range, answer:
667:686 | 4.52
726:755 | 8.29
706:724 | 8.35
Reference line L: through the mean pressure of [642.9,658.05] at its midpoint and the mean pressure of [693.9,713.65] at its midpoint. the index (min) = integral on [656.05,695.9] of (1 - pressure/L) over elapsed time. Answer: 8.45 min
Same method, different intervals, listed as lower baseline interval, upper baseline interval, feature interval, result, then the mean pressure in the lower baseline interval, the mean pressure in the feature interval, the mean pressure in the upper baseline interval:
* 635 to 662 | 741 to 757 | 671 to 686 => 4.3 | 7.24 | 5.51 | 8.87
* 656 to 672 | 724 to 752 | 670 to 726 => -4.9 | 5.44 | 7.64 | 8.79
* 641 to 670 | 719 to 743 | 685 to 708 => -1.5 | 6.46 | 8.17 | 8.69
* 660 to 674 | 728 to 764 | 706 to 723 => -3.8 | 5.03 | 8.89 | 8.79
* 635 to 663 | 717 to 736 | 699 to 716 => -0.4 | 7.16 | 8.58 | 8.76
